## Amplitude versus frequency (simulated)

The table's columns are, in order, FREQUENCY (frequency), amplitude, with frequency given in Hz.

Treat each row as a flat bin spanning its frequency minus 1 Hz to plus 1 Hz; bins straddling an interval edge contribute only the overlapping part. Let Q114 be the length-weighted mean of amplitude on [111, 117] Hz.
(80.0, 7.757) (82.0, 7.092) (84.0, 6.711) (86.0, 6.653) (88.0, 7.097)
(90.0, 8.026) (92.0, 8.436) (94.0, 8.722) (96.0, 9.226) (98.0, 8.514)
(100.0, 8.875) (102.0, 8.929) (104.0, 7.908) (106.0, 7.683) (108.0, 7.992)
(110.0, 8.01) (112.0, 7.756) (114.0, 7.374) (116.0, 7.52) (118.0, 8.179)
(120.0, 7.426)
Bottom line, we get 7.55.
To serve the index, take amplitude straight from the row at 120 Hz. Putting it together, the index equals 7.426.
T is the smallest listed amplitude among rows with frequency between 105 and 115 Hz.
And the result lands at 7.374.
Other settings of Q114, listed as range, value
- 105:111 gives 7.89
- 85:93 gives 7.55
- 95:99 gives 8.87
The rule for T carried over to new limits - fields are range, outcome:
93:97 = 8.722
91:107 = 7.683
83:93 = 6.653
